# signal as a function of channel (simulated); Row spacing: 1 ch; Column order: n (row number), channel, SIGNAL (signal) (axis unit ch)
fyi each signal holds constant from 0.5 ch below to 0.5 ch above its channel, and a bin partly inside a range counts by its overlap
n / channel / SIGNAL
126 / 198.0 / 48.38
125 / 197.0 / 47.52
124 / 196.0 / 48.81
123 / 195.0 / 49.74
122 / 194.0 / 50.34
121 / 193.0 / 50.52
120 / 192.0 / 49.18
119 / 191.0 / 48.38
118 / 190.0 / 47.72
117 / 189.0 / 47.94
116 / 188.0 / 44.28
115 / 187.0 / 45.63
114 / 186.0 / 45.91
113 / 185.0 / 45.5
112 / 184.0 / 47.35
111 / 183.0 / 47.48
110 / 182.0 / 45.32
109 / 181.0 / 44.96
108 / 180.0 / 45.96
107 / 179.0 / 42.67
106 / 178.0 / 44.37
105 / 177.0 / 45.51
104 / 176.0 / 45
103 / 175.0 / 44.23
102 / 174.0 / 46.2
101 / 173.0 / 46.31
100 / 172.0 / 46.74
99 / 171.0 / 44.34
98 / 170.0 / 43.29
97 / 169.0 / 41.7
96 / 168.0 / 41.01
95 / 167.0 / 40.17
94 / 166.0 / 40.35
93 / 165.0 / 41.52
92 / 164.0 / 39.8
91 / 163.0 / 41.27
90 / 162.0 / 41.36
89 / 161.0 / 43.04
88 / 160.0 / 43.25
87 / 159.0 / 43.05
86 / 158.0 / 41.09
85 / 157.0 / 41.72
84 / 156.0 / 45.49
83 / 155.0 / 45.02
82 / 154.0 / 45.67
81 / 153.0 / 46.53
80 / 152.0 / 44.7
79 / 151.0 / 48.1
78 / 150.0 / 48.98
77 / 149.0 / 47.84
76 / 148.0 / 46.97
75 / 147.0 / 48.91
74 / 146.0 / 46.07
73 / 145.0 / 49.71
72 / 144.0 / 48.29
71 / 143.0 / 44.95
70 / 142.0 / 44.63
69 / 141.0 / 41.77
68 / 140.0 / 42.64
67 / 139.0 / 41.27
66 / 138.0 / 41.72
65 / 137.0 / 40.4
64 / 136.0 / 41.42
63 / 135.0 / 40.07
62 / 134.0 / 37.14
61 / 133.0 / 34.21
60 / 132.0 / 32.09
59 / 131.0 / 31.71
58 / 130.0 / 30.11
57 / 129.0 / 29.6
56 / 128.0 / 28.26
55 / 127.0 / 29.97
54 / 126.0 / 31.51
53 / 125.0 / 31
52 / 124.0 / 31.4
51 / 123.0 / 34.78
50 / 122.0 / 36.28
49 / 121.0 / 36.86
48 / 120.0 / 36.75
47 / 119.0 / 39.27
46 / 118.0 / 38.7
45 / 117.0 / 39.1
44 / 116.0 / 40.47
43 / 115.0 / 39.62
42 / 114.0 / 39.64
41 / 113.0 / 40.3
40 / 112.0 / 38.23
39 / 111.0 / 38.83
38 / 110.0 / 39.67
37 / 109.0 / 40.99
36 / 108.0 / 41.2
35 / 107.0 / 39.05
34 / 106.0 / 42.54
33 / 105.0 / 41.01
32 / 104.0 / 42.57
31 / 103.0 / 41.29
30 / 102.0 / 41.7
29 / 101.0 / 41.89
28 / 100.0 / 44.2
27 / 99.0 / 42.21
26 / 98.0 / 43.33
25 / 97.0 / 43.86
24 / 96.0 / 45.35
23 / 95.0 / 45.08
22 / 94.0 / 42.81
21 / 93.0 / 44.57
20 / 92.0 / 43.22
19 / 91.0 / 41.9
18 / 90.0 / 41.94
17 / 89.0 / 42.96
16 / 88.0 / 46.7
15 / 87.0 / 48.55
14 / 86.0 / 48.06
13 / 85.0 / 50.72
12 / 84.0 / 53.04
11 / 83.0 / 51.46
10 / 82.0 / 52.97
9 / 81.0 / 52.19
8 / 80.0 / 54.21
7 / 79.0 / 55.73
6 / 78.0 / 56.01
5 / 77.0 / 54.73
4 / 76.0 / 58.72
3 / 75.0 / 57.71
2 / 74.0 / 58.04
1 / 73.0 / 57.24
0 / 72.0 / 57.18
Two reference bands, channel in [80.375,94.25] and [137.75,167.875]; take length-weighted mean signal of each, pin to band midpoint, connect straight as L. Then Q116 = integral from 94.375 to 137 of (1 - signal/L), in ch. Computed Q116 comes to 7.2 ch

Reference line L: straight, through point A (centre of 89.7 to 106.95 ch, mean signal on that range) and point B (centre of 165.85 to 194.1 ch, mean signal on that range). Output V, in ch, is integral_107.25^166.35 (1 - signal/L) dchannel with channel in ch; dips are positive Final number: 5.1 ch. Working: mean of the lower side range 42.8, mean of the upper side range 45.5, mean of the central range 40.3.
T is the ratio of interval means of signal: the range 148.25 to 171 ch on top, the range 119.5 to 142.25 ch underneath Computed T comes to 1.21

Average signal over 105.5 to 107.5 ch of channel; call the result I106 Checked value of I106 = 40.8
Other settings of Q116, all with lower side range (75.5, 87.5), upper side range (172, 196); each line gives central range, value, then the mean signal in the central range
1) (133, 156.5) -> 2.18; 44.5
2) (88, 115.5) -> 5.22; 41.9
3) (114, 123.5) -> 2.37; 38.1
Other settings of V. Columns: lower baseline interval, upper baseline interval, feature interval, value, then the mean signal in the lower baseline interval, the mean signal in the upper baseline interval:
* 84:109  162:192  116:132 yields 3.7 ch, 43.7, 44.5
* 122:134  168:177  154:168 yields -0.3 ch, 31.8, 44.6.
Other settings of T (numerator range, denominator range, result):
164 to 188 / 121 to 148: 1.16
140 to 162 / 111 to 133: 1.29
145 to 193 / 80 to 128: 1.08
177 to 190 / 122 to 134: 1.44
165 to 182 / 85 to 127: 1.08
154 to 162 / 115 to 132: 1.26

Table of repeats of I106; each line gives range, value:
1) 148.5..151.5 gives 48.3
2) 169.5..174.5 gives 45.4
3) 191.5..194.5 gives 50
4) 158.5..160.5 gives 43.1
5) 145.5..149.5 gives 47.4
